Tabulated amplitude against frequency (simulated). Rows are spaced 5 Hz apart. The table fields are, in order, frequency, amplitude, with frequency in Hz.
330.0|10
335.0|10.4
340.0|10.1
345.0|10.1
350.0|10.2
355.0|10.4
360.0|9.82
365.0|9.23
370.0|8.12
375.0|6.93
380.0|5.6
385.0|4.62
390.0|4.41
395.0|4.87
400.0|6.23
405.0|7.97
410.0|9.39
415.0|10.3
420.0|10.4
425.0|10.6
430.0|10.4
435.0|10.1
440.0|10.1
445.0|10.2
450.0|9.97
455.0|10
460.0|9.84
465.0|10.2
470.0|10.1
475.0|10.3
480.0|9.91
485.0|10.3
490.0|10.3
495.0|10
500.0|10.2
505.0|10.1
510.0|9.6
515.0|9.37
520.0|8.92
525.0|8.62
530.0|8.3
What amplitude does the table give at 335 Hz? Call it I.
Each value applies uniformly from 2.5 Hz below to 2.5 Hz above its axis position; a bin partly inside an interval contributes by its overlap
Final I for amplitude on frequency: 10.4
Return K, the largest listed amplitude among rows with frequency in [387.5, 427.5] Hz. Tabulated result 10.6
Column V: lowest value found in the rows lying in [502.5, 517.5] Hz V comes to 9.37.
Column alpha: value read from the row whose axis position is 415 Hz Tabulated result 10.3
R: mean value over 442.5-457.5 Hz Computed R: 10.1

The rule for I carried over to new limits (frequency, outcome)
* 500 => 10.2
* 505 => 10.1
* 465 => 10.2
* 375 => 6.93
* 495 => 10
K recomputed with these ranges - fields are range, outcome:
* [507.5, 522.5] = 9.6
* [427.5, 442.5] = 10.4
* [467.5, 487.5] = 10.3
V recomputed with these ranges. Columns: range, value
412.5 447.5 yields 10.1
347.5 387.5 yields 4.62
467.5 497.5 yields 9.91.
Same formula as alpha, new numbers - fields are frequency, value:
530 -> 8.3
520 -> 8.92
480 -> 9.91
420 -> 10.4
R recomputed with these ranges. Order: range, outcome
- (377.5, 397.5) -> 4.88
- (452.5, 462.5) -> 9.92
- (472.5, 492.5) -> 10.2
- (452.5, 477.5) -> 10.1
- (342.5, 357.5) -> 10.2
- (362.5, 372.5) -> 8.68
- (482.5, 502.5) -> 10.2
